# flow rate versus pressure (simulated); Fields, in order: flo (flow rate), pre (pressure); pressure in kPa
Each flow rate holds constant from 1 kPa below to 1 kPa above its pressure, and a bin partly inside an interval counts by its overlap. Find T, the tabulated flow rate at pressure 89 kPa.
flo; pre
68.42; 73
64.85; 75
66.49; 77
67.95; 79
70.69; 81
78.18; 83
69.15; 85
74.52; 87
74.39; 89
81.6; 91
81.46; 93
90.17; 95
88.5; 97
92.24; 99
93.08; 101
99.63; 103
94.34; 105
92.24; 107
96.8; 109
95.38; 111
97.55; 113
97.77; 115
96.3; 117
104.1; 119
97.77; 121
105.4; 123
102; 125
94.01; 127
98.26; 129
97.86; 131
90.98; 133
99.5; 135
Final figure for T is 74.39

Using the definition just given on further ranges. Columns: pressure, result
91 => 81.6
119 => 104.1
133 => 90.98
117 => 96.3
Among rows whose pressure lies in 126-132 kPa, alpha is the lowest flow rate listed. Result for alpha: 94.01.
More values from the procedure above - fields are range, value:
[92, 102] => 81.46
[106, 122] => 92.24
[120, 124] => 97.77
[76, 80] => 66.49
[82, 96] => 69.15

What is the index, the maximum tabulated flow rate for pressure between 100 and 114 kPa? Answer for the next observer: 99.63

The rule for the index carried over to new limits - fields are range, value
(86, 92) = 81.6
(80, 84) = 78.18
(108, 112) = 96.8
